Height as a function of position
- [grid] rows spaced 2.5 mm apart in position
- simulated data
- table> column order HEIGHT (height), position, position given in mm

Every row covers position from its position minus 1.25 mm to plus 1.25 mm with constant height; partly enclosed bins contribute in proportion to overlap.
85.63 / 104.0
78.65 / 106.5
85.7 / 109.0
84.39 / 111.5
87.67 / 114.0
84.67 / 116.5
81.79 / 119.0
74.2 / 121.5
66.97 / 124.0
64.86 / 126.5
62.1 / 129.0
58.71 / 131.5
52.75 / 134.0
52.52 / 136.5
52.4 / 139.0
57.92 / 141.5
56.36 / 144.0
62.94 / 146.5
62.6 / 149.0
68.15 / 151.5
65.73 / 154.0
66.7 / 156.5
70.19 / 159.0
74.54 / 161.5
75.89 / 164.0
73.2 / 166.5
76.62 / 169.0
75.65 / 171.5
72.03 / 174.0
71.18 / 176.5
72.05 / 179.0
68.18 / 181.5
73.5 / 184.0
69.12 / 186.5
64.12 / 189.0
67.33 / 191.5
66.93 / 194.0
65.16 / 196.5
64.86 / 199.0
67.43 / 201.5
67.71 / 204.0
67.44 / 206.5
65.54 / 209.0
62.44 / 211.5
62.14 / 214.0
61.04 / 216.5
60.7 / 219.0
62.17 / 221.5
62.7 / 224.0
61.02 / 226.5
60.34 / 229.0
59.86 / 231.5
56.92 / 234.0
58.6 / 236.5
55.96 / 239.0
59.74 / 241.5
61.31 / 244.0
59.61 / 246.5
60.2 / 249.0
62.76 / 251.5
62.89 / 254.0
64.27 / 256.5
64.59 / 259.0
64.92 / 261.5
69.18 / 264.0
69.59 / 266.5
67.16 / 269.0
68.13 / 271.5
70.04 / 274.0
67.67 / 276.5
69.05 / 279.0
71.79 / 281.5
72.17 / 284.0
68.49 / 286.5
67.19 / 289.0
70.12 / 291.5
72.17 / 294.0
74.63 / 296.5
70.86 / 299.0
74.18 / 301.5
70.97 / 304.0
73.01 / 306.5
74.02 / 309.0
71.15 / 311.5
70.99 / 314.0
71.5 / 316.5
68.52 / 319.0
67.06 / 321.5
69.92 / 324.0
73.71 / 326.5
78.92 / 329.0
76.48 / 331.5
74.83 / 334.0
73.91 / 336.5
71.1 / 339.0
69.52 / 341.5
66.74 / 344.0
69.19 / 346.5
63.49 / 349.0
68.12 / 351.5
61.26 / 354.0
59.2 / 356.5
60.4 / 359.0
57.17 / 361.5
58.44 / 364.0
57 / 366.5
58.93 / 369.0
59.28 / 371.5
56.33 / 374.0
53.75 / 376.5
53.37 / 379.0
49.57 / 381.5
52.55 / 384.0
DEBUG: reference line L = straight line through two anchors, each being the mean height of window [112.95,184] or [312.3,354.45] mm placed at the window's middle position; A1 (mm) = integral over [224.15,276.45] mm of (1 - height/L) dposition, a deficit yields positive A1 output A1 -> 4.90 mm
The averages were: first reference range 68.2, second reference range 70.5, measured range 63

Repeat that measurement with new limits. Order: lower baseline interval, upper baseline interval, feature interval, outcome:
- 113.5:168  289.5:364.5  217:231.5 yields 1.4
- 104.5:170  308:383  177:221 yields 1.2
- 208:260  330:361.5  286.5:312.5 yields -2.7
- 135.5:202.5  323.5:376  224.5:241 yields 1.9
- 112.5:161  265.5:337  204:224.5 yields 1.5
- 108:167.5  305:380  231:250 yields 2.4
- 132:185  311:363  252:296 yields -0.2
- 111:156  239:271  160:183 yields -2.8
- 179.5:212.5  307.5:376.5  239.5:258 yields 1.5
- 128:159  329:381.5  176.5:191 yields -2.0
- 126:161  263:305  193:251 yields 3.5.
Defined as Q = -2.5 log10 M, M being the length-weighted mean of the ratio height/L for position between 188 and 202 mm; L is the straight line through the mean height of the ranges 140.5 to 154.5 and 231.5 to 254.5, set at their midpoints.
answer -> -0.09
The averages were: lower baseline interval 62.2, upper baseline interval 59.7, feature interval 65.9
